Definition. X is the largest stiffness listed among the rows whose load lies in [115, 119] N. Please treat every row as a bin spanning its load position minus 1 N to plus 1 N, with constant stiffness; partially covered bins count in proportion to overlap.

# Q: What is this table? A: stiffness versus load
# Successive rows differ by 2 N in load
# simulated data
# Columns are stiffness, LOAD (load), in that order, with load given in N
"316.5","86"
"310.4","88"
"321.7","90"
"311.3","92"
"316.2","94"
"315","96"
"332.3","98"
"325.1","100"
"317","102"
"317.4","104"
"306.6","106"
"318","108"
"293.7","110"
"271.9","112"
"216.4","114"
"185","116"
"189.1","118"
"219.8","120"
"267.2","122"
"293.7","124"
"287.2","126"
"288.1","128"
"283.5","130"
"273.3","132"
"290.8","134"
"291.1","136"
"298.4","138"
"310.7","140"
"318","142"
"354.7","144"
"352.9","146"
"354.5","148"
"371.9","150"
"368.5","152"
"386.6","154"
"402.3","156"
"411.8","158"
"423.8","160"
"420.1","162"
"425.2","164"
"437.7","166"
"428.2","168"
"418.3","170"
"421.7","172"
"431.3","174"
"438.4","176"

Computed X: 189.1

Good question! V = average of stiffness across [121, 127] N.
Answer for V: 283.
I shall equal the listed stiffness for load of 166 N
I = 437.7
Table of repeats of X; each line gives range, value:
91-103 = 332.3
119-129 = 293.7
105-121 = 318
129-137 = 291.1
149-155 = 386.6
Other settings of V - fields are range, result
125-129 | 288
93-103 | 321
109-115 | 261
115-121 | 198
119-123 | 244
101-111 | 311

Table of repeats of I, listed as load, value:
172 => 421.7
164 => 425.2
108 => 318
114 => 216.4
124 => 293.7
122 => 267.2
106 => 306.6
